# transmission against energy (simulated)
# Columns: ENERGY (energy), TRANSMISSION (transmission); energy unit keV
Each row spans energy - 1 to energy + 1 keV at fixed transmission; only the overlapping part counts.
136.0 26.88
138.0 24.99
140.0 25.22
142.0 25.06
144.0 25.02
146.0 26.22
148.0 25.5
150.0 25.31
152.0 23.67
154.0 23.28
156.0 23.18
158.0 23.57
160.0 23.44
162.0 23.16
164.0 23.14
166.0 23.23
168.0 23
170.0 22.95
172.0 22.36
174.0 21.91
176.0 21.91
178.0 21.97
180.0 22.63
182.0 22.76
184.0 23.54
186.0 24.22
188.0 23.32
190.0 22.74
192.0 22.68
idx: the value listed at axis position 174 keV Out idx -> 21.91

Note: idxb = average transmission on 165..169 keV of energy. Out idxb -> 23.1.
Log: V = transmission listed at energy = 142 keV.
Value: 25.06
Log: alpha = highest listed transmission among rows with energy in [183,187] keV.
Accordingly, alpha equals 24.22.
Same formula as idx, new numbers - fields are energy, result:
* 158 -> 23.57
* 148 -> 25.5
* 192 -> 22.68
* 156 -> 23.18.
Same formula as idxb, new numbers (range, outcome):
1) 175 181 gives 22.2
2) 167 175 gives 22.6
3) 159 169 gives 23.2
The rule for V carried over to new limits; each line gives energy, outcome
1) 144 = 25.02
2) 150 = 25.31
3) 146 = 26.22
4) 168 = 23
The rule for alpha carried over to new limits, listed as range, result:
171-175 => 22.36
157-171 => 23.57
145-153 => 26.22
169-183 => 22.95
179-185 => 23.54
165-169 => 23.23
